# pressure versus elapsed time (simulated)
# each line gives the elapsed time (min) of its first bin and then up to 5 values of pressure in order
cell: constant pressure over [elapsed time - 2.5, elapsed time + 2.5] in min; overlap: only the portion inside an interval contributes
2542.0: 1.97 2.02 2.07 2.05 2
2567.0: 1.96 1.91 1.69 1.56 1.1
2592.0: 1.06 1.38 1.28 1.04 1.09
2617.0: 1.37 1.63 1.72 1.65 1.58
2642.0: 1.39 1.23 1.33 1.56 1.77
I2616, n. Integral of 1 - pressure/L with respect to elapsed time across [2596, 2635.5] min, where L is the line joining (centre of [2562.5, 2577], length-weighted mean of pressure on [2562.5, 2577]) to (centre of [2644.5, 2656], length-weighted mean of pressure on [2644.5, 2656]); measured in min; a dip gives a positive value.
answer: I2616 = 3.9 min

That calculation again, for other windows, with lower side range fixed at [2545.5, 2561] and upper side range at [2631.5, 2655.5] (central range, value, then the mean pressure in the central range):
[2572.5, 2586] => 1.9 min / 1.61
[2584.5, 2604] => 6.2 min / 1.2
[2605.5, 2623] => 3.8 min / 1.27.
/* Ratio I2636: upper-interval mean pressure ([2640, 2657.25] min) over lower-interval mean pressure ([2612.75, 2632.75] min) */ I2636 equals 0.9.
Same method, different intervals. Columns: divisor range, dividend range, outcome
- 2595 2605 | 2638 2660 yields 1.07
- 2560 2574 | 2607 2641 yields 0.75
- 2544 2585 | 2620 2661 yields 0.80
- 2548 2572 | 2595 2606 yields 0.64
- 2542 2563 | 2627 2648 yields 0.74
